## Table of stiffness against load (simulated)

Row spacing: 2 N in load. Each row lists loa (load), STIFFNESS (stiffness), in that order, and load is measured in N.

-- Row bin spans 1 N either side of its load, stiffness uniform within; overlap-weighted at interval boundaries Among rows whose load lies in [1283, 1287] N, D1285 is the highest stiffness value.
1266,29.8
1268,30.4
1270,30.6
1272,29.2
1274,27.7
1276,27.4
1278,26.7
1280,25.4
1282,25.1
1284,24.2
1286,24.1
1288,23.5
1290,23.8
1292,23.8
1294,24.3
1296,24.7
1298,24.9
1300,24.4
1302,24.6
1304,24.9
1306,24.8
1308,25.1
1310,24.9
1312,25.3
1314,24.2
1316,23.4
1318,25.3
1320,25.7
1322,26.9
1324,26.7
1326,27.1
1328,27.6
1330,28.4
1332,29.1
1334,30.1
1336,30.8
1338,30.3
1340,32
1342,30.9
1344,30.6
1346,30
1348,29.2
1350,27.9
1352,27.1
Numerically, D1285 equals 24.2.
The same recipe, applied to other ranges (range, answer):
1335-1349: 32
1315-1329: 27.6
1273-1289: 27.7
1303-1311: 25.1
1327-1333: 29.1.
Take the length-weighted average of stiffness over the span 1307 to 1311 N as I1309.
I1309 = 25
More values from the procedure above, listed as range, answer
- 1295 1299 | 24.8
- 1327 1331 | 28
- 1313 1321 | 24.6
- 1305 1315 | 24.9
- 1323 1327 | 26.9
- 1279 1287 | 24.7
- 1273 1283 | 26.5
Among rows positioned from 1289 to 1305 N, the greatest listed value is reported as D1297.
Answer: 24.9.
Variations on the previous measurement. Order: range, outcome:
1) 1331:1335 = 30.1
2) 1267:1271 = 30.6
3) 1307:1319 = 25.3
